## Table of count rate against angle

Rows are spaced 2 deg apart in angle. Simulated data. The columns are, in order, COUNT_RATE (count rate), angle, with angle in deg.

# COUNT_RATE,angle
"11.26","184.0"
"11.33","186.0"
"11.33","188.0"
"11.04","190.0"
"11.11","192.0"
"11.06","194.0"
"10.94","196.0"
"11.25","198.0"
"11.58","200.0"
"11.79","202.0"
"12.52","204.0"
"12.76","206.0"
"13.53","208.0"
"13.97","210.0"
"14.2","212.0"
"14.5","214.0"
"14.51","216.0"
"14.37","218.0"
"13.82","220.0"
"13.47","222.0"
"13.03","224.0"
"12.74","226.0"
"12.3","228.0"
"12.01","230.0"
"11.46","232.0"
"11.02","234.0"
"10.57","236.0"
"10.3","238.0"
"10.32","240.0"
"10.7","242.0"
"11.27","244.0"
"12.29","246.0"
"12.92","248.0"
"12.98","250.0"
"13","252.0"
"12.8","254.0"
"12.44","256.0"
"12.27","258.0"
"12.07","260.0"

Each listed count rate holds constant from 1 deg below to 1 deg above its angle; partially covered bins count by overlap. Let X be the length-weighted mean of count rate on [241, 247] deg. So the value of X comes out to 11.4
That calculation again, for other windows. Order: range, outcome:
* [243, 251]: 12.4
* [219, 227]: 13.3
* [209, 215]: 14.2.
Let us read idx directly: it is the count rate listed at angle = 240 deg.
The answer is 10.32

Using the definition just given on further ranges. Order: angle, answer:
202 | 11.79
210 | 13.97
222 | 13.47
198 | 11.25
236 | 10.57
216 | 14.51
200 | 11.58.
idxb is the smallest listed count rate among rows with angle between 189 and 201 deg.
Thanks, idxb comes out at 10.94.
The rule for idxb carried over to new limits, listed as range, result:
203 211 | 12.52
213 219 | 14.37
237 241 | 10.3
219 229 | 12.3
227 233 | 11.46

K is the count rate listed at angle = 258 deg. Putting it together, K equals 12.27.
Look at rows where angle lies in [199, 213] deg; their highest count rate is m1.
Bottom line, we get 14.2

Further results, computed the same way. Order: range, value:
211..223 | 14.51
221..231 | 13.47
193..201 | 11.58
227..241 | 12.3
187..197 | 11.33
